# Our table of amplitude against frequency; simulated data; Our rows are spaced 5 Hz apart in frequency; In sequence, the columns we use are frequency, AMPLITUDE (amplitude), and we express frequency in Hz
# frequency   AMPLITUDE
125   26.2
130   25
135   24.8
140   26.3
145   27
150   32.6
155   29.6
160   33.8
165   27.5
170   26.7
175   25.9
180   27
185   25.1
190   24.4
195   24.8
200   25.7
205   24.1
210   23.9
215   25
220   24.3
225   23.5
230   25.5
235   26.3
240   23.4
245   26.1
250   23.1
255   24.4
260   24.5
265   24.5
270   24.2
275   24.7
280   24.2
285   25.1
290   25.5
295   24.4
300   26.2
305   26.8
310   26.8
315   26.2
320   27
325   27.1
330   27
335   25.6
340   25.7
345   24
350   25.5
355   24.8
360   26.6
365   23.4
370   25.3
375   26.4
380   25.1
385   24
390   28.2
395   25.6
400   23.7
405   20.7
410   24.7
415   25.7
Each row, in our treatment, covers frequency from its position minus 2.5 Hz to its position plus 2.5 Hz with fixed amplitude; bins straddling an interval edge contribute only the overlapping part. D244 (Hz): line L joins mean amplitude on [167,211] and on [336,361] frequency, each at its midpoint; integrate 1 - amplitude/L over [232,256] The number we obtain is 0.6 Hz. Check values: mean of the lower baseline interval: 25.4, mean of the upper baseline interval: 25.3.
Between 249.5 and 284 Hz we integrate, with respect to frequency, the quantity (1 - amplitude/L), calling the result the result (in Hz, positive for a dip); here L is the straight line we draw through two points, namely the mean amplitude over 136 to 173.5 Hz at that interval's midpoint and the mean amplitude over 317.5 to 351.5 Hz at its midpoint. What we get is 3.5 Hz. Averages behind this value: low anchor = 28.8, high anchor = 26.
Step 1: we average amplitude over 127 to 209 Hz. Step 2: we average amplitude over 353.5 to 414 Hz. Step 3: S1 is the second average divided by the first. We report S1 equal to 0.9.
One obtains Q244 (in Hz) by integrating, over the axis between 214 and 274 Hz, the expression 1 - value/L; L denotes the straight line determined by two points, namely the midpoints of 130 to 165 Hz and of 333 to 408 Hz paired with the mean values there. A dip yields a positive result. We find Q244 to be 5.5 Hz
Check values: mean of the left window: 28.6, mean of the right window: 25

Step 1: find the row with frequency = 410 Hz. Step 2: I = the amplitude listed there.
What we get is 24.7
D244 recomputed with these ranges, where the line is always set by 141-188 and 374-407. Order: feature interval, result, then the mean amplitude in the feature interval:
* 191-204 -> 1.3 Hz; 25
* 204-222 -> 2.1 Hz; 24.3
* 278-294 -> 0.9 Hz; 24.9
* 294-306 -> 0.2 Hz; 25.8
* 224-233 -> 0.8 Hz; 24.8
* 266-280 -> 1.1 Hz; 24.4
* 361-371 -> 0.3 Hz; 24.5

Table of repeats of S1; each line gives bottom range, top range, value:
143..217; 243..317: 0.93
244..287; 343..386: 1.02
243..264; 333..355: 1.03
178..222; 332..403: 1.01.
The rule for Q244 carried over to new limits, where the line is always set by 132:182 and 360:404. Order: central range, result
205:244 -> 3.76 Hz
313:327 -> -0.44 Hz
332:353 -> 0.35 Hz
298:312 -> -0.24 Hz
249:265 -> 1.56 Hz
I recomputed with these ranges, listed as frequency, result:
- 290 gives 25.5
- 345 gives 24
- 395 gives 25.6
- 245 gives 26.1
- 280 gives 24.2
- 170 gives 26.7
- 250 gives 23.1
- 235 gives 26.3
